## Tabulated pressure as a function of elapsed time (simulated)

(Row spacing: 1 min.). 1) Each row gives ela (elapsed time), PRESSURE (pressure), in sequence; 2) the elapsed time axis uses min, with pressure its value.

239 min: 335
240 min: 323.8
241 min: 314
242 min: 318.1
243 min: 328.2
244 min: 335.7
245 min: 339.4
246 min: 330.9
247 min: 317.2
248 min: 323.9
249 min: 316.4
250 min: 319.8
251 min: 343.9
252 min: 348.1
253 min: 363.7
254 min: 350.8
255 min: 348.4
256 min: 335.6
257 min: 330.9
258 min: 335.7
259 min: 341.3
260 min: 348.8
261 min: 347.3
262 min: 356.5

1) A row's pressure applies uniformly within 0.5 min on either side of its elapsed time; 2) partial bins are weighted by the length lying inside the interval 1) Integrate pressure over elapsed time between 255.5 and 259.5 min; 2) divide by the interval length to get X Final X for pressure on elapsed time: 336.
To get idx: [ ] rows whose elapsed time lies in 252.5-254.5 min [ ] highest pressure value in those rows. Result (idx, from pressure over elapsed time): 363.7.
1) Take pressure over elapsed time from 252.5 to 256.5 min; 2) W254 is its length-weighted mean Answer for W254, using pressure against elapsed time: 350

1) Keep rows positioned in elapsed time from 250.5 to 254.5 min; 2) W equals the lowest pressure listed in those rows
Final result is 343.9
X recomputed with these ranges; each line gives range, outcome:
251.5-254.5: 354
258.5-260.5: 345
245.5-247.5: 324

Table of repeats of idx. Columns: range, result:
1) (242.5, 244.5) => 335.7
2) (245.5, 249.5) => 330.9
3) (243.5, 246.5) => 339.4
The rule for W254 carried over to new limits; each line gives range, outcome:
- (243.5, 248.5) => 329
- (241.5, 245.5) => 330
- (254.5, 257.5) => 338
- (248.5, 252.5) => 332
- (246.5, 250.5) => 319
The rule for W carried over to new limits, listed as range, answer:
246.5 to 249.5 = 316.4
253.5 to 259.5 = 330.9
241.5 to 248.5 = 317.2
